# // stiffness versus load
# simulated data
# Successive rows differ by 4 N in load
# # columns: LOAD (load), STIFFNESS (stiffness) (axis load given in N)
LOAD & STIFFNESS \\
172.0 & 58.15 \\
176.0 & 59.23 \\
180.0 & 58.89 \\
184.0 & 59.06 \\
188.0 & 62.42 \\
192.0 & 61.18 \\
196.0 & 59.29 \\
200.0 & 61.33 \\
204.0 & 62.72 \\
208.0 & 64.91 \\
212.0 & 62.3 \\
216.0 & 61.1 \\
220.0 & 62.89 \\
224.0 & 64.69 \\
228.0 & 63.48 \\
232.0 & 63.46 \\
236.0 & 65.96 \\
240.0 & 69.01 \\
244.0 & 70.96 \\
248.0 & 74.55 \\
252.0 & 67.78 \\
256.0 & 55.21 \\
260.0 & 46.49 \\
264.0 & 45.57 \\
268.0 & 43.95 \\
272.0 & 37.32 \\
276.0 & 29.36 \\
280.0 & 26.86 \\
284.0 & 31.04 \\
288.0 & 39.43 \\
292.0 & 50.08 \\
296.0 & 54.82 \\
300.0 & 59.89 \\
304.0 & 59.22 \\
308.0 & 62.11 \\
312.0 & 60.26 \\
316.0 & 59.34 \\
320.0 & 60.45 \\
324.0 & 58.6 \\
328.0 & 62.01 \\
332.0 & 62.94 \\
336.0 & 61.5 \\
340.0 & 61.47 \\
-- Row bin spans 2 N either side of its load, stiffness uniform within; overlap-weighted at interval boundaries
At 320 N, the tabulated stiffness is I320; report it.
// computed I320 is 60.45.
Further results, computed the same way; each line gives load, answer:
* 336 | 61.5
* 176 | 59.23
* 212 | 62.3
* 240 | 69.01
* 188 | 62.42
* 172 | 58.15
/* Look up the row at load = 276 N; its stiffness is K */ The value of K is 29.36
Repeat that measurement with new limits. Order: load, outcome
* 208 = 64.91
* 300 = 59.89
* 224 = 64.69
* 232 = 63.46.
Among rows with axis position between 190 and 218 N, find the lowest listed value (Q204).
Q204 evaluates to 59.29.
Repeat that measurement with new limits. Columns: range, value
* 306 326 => 58.6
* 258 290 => 26.86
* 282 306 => 31.04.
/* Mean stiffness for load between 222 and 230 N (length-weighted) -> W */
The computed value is 64.1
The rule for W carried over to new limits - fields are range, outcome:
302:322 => 60.3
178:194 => 60.4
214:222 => 62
